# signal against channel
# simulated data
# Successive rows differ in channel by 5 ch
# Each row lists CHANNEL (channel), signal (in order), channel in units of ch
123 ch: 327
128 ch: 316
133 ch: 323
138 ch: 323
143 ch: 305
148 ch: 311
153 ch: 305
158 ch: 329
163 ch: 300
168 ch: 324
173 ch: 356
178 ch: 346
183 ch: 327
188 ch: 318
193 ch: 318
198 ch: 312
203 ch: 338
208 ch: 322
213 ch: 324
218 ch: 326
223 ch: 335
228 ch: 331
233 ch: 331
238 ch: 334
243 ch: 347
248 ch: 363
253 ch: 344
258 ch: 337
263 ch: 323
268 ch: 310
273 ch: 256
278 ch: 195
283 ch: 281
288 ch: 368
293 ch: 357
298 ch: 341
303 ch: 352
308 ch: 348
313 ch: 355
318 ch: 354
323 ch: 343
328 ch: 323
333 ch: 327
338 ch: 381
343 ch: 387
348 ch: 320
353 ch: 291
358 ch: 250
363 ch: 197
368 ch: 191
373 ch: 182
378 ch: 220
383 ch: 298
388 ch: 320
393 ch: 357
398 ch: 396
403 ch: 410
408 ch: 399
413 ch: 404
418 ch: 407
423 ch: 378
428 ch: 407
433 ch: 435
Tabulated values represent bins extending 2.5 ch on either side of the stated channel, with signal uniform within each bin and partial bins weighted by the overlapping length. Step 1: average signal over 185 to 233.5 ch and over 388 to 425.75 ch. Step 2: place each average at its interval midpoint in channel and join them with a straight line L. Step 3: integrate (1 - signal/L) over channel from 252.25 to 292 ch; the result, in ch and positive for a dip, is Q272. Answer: 5.0 ch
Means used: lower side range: 325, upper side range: 388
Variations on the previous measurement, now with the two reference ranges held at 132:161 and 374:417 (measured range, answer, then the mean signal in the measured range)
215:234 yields -0.3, 331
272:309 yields 2.3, 313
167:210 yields -1.2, 329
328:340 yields -0.3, 346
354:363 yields 2.6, 242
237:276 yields 0.5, 325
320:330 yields 0.1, 335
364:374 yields 4.5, 189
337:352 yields -0.6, 354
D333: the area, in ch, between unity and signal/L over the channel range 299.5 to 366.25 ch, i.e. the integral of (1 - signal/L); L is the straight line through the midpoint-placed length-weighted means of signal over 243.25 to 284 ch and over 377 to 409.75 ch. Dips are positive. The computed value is 0.5 ch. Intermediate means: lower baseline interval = 304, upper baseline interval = 347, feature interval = 324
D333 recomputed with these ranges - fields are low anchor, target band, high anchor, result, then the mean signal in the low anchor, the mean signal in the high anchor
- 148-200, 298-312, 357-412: -1.92 ch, 323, 297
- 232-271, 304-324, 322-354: -0.67 ch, 335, 341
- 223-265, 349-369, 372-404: 4.82 ch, 339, 313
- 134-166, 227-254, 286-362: -1.39 ch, 313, 337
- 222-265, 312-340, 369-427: -0.53 ch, 339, 341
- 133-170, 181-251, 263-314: -3.48 ch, 314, 315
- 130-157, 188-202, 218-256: 0.44 ch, 314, 340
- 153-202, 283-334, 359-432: -2.83 ch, 325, 327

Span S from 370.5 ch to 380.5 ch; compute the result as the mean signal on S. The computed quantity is 201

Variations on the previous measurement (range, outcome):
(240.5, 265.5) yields 343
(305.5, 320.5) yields 352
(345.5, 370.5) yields 250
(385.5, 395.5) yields 338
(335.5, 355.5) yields 345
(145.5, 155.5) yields 308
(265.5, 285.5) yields 260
